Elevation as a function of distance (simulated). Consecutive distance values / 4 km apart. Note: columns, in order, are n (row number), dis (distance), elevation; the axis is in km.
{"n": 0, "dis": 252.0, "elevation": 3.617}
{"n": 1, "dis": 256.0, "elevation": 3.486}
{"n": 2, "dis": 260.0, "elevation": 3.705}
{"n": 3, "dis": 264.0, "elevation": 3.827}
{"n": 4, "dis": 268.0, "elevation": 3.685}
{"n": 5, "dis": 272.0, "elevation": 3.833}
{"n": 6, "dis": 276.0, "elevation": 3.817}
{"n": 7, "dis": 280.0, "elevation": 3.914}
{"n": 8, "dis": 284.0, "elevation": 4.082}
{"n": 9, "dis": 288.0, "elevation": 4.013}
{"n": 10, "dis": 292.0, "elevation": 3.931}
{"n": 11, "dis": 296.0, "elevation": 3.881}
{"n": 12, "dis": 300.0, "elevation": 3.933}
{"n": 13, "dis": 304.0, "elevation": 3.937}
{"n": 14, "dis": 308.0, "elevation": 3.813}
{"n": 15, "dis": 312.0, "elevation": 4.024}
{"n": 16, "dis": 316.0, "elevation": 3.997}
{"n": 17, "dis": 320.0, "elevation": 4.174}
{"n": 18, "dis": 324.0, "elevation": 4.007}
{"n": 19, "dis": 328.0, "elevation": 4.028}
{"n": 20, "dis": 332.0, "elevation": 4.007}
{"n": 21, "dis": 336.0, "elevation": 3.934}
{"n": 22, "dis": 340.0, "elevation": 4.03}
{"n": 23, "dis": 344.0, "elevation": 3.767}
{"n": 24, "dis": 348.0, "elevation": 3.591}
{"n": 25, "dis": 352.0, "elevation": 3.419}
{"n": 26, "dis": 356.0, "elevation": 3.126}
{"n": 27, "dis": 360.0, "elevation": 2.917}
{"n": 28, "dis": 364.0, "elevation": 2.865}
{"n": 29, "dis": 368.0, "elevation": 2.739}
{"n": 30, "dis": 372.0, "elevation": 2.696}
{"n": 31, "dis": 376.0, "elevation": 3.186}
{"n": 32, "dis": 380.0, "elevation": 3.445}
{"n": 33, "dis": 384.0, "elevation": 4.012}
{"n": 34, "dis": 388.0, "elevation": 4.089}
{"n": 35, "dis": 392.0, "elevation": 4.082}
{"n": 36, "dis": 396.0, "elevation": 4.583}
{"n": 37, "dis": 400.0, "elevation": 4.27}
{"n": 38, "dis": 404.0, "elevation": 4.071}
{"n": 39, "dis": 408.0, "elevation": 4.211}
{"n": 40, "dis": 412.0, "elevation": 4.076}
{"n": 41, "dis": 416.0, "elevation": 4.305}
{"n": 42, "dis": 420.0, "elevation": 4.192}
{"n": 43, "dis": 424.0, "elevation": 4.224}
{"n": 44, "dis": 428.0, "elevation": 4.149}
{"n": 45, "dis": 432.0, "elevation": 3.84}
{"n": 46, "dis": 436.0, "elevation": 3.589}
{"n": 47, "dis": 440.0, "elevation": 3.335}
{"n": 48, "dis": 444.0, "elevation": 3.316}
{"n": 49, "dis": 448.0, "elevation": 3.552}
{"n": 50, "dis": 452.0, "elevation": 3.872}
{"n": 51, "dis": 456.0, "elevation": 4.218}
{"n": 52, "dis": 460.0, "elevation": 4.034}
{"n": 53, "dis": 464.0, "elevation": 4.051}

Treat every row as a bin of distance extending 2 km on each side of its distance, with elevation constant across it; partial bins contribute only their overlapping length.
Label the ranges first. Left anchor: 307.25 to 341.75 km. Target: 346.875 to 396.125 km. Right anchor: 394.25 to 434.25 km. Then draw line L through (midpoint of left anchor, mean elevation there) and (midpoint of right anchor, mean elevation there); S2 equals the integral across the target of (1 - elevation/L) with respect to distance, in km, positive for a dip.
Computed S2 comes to 8.5 km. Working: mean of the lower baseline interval 4.01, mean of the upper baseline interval 4.19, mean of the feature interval 3.4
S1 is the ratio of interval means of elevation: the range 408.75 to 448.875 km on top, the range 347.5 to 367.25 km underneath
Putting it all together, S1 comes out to 1.2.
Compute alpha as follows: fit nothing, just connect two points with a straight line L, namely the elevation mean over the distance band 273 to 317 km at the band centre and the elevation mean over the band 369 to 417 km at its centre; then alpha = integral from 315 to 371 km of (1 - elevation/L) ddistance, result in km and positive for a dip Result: 4.61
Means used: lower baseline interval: 3.94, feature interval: 3.59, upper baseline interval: 3.89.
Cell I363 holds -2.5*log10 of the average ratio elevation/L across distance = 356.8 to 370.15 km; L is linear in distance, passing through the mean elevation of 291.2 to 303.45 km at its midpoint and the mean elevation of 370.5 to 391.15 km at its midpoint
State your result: 0.25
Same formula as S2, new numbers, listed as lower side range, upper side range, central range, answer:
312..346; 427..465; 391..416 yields -2.4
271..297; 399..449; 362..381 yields 4.7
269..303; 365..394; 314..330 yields -1.4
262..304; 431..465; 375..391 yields 0.3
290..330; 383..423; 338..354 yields 1.4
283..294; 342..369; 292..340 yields -4.0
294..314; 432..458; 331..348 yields -0.2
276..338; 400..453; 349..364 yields 3.1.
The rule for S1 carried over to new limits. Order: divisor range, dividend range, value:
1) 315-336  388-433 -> 1.04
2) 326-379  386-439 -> 1.21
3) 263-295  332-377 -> 0.86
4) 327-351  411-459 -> 1.01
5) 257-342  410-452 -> 0.98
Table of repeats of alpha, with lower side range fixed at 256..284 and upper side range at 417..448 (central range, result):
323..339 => -0.8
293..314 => -0.7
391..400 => -1.3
